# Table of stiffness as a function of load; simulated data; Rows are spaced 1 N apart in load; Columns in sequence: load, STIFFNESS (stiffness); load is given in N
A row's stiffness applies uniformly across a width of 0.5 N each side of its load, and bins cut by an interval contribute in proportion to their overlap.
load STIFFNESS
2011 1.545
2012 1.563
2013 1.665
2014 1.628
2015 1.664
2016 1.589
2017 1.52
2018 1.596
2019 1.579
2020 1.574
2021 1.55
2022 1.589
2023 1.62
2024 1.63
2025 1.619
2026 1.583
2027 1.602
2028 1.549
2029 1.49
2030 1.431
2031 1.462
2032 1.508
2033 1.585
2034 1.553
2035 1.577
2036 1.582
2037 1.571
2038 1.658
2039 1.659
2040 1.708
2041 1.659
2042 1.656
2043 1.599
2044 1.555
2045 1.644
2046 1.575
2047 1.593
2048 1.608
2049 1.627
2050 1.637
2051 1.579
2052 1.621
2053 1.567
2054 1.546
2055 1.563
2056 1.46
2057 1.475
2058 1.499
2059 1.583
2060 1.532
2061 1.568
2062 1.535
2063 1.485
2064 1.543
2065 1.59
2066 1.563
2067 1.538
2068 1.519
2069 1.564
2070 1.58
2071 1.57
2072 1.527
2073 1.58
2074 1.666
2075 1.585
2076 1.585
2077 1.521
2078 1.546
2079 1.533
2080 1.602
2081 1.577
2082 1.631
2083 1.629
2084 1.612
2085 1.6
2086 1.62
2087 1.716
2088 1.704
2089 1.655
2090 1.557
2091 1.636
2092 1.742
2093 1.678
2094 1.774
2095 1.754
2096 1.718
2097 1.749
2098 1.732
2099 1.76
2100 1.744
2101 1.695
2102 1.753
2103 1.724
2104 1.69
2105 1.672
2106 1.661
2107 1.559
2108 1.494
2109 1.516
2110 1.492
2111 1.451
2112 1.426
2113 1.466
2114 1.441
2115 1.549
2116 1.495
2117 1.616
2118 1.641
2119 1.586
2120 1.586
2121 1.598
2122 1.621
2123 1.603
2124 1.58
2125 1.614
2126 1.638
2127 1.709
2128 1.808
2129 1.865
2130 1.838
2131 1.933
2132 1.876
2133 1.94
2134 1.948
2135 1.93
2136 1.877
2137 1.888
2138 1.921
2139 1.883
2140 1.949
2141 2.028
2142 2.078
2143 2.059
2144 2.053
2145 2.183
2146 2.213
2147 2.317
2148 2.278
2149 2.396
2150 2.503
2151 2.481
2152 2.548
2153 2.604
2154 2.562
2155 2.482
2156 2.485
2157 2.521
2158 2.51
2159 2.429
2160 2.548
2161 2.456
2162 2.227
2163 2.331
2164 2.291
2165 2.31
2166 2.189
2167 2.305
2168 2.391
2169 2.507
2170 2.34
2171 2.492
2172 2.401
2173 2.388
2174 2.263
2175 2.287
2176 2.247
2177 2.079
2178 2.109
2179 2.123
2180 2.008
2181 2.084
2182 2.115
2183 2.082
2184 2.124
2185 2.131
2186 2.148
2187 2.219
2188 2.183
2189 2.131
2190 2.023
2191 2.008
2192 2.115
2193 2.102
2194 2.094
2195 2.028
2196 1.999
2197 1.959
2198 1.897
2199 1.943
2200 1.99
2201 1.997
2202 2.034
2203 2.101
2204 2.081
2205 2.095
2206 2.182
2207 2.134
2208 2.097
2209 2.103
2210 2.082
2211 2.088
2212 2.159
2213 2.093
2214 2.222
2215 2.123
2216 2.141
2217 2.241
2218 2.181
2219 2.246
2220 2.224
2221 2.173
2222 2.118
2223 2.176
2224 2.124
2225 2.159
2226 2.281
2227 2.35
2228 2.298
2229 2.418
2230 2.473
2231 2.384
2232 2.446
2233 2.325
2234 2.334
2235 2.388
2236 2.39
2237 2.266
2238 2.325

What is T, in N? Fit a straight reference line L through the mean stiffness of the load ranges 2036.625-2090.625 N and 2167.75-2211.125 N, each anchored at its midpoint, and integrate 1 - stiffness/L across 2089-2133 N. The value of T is 3.4 N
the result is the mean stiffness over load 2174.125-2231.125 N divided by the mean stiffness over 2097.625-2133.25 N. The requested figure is 1.30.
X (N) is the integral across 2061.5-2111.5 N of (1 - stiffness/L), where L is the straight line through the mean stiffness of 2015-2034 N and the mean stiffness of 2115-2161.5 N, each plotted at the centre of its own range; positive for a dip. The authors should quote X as 5.5 N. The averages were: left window 1.56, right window 2.03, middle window 1.62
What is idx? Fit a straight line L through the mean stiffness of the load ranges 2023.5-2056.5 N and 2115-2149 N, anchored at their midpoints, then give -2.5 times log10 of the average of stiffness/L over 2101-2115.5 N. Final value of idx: 0.14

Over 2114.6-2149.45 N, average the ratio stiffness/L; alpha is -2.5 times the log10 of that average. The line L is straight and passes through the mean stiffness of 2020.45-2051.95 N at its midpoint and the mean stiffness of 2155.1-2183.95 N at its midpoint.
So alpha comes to 0.14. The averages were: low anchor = 1.59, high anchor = 2.3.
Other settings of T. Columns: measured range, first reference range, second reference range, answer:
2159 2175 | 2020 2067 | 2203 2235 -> -2.7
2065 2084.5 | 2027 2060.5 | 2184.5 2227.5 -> 1.2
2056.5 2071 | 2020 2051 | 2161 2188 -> 1.5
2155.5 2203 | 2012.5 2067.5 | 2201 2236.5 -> -3.2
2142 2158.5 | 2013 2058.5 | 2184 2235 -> -3.5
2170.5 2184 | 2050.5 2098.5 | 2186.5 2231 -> -1.3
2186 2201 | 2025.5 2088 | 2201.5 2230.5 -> 0.3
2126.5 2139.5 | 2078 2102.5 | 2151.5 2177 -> 1.3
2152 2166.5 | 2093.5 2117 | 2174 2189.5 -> -3.2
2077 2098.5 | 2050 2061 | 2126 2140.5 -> 0.4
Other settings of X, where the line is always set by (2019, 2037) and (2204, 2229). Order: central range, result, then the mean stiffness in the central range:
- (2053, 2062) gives 0.7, 1.53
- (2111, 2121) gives 1.7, 1.53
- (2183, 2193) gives -0.2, 2.12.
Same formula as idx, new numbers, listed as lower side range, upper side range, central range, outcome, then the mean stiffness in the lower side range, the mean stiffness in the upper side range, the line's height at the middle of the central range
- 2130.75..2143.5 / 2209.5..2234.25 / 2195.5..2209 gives 0.07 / 1.95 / 2.23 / 2.17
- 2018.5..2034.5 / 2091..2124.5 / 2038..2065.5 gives 0.00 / 1.56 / 1.62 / 1.58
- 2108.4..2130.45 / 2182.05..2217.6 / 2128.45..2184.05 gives -0.21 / 1.6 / 2.09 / 1.82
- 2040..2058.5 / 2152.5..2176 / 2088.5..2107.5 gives 0.14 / 1.58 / 2.4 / 1.93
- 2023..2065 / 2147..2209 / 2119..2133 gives 0.15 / 1.57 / 2.23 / 1.98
